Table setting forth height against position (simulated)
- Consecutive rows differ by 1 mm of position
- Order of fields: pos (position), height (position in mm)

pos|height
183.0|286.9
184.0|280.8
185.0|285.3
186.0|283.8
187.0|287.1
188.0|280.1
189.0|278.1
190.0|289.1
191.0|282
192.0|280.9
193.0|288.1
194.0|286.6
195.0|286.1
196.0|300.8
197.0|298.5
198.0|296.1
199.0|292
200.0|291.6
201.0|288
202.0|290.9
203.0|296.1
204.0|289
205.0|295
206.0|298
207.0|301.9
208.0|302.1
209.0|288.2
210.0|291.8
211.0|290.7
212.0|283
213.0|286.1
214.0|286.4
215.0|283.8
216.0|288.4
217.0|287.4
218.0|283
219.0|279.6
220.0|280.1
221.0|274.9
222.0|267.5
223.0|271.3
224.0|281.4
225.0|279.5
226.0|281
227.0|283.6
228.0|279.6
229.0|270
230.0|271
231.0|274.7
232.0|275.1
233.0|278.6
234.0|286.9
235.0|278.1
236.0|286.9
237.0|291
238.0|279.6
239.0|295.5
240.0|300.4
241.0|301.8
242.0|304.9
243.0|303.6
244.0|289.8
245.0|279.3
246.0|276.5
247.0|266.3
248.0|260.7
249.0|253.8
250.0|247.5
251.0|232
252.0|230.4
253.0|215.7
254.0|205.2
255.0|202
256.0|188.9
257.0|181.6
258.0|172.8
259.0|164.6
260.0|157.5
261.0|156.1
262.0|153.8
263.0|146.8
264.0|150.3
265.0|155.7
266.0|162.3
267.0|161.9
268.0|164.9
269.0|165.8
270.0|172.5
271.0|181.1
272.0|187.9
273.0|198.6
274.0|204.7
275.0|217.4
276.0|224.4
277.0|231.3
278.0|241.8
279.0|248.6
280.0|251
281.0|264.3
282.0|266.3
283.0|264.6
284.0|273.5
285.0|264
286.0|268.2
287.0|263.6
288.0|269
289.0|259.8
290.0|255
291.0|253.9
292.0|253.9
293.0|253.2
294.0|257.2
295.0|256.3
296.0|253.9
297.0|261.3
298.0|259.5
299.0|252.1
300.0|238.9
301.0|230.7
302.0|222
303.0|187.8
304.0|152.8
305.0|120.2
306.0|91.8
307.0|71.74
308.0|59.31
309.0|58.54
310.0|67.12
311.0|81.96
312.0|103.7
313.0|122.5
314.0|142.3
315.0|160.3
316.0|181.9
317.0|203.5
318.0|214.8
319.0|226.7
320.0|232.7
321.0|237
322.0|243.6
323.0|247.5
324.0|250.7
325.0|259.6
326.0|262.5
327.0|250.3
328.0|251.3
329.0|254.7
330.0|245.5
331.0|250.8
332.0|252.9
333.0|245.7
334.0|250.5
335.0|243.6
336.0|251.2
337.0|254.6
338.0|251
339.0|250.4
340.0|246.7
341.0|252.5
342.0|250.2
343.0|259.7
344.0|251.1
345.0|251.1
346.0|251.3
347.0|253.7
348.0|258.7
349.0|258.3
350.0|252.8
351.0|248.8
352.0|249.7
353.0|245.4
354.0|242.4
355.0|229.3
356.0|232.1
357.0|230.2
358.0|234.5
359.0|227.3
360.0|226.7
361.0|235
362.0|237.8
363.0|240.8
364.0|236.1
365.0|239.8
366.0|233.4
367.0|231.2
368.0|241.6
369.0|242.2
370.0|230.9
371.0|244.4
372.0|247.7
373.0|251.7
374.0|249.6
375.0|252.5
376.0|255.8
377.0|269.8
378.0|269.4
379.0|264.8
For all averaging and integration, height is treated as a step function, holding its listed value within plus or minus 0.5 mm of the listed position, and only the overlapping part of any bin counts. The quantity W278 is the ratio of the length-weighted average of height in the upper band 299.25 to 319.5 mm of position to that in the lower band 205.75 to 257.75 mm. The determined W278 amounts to 0.54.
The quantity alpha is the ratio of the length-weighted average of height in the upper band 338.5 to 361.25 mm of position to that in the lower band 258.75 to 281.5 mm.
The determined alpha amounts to 1.3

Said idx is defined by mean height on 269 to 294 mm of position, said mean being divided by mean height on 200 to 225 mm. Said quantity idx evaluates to 0.8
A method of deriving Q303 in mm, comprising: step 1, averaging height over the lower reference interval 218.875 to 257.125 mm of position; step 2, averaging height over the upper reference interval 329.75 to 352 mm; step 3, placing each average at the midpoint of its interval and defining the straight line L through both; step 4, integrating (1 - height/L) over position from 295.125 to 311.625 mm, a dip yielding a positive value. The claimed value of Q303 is 5.9 mm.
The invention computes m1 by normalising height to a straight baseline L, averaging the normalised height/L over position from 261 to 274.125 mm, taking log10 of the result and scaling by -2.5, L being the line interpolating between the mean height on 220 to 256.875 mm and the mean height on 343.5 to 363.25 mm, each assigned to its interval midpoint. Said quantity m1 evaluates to 0.48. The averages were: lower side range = 268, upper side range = 243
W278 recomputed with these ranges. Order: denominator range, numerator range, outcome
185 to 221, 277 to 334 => 0.75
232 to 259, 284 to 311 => 0.80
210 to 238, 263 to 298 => 0.81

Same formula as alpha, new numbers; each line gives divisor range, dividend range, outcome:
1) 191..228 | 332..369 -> 0.85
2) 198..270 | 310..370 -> 0.91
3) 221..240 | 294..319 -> 0.61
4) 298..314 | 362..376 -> 1.71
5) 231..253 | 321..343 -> 0.91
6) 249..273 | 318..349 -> 1.36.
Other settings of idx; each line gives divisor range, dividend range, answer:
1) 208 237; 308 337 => 0.73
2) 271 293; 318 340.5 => 1.01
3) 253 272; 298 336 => 1.14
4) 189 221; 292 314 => 0.60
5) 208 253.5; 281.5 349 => 0.80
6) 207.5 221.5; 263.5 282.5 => 0.71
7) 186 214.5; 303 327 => 0.58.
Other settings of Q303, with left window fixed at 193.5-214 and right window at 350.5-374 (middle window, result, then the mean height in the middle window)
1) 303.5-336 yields 8.0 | 190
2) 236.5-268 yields 5.9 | 224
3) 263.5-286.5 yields 4.6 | 214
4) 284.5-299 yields 0.2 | 259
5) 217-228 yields 0.3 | 279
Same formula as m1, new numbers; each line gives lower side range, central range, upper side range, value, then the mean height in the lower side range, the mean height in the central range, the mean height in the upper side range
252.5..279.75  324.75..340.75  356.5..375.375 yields -0.14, 186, 251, 239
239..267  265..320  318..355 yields 0.16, 221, 202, 249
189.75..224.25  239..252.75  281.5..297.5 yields 0.01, 288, 273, 261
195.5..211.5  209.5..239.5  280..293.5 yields 0.02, 294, 282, 262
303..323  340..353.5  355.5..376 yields -0.22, 150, 252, 239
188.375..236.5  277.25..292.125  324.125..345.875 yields 0.02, 285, 260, 252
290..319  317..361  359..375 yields -0.16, 181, 245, 239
